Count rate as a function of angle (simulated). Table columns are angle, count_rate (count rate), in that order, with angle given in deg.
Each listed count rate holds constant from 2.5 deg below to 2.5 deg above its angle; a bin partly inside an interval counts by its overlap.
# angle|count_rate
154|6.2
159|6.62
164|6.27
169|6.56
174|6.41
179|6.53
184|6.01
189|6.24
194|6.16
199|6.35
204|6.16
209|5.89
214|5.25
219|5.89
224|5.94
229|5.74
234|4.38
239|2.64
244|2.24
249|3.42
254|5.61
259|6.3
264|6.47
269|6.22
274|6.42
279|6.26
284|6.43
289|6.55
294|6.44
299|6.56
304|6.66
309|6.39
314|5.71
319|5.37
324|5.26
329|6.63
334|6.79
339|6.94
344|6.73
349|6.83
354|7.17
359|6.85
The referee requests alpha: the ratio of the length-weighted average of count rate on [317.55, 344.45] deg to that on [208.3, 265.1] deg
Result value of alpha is 1.3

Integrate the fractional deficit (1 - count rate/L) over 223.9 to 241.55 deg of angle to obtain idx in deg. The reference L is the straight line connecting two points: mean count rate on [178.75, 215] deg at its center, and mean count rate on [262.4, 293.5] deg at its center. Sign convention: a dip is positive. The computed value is 4.9 deg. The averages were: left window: 6.08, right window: 6.39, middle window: 4.5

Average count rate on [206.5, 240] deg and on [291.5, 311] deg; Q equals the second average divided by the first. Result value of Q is 1.25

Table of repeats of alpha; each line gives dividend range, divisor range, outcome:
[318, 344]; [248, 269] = 1.11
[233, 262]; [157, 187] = 0.65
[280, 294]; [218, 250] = 1.50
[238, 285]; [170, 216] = 0.85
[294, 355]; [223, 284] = 1.24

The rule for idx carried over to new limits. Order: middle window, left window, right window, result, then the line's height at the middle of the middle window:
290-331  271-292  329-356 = 3.0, 6.63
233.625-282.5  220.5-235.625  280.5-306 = 7.7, 5.94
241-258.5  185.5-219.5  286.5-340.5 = 6.0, 6.12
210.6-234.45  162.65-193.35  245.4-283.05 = 1.9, 6.02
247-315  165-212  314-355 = 2.2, 6.34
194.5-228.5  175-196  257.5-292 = 2.0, 6.29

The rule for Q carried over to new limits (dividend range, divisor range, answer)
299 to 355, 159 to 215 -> 1.03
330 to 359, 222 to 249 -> 1.68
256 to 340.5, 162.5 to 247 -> 1.14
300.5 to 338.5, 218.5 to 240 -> 1.24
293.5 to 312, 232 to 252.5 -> 1.99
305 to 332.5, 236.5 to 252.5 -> 2.02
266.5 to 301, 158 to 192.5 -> 1.01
